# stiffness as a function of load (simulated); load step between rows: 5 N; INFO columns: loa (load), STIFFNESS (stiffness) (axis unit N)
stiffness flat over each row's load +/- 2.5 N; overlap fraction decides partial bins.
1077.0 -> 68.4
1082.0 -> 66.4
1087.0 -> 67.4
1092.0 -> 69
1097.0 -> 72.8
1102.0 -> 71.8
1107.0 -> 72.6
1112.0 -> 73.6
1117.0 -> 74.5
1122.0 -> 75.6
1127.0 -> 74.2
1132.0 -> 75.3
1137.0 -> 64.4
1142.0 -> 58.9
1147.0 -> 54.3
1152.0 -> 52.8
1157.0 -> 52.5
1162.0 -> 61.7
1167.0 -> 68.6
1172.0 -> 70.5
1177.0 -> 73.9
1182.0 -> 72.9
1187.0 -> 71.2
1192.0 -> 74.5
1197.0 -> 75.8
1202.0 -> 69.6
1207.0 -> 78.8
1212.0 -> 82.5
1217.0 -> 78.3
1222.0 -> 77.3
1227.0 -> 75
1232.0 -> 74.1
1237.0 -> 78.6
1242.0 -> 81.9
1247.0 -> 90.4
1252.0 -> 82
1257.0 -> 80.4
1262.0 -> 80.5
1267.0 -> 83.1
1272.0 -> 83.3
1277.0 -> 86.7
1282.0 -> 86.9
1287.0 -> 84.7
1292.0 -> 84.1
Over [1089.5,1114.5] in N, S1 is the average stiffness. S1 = 72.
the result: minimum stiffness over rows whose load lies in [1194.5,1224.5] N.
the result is 69.6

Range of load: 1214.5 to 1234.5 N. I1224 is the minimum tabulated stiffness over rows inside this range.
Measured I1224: 74.1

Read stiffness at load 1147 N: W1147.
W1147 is 54.3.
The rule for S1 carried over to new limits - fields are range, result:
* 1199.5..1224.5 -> 77.3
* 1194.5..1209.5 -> 74.7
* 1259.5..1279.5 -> 83.4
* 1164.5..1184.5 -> 71.5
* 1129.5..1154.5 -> 61.1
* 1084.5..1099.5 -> 69.7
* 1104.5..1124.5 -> 74.1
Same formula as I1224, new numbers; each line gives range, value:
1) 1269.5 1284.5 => 83.3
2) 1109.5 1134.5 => 73.6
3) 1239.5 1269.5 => 80.4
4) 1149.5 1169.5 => 52.5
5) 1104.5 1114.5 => 72.6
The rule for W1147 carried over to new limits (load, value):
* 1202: 69.6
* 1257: 80.4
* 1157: 52.5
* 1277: 86.7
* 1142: 58.9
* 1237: 78.6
